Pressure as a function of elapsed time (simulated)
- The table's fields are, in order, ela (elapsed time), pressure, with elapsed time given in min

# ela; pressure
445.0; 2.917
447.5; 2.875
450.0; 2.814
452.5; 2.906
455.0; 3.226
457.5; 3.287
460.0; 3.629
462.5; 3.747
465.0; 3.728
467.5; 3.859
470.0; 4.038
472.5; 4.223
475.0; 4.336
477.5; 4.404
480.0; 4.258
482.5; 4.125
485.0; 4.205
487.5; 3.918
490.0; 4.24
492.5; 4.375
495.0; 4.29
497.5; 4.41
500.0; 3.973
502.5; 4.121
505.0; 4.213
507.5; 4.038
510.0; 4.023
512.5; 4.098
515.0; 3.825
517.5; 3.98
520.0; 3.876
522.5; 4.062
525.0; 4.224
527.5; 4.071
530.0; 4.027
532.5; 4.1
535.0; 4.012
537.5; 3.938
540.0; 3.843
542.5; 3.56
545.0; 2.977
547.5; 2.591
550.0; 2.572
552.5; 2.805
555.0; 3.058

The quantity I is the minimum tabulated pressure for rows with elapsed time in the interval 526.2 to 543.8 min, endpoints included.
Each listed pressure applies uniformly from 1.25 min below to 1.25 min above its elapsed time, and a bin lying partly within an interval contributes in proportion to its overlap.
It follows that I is 3.56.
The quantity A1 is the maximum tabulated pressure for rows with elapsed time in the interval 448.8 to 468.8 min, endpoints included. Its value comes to 3.859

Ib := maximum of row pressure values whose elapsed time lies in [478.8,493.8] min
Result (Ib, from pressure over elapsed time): 4.375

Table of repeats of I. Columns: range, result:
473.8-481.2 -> 4.258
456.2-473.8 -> 3.287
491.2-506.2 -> 3.973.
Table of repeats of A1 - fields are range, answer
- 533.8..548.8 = 4.012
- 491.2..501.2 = 4.41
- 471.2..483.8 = 4.404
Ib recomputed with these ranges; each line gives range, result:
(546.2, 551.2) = 2.591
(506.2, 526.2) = 4.224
